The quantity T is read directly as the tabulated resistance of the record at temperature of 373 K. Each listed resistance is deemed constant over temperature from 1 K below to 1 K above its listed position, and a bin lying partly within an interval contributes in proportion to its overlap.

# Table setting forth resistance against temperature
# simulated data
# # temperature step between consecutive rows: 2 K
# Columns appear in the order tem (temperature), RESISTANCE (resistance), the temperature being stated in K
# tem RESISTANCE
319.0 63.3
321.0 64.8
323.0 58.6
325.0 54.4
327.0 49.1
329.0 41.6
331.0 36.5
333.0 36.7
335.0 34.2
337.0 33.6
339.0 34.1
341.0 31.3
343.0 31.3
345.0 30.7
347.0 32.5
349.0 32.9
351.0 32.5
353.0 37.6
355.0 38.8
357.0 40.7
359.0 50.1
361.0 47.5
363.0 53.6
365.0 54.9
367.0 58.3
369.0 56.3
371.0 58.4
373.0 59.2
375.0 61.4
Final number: 59.2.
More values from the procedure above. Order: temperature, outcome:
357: 40.7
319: 63.3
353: 37.6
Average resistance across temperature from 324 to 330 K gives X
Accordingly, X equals 48.4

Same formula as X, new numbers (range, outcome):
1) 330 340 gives 35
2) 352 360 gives 41.8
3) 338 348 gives 32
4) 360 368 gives 53.6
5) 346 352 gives 32.6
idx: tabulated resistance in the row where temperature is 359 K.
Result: 50.1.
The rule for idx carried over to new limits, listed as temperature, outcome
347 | 32.5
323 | 58.6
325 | 54.4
